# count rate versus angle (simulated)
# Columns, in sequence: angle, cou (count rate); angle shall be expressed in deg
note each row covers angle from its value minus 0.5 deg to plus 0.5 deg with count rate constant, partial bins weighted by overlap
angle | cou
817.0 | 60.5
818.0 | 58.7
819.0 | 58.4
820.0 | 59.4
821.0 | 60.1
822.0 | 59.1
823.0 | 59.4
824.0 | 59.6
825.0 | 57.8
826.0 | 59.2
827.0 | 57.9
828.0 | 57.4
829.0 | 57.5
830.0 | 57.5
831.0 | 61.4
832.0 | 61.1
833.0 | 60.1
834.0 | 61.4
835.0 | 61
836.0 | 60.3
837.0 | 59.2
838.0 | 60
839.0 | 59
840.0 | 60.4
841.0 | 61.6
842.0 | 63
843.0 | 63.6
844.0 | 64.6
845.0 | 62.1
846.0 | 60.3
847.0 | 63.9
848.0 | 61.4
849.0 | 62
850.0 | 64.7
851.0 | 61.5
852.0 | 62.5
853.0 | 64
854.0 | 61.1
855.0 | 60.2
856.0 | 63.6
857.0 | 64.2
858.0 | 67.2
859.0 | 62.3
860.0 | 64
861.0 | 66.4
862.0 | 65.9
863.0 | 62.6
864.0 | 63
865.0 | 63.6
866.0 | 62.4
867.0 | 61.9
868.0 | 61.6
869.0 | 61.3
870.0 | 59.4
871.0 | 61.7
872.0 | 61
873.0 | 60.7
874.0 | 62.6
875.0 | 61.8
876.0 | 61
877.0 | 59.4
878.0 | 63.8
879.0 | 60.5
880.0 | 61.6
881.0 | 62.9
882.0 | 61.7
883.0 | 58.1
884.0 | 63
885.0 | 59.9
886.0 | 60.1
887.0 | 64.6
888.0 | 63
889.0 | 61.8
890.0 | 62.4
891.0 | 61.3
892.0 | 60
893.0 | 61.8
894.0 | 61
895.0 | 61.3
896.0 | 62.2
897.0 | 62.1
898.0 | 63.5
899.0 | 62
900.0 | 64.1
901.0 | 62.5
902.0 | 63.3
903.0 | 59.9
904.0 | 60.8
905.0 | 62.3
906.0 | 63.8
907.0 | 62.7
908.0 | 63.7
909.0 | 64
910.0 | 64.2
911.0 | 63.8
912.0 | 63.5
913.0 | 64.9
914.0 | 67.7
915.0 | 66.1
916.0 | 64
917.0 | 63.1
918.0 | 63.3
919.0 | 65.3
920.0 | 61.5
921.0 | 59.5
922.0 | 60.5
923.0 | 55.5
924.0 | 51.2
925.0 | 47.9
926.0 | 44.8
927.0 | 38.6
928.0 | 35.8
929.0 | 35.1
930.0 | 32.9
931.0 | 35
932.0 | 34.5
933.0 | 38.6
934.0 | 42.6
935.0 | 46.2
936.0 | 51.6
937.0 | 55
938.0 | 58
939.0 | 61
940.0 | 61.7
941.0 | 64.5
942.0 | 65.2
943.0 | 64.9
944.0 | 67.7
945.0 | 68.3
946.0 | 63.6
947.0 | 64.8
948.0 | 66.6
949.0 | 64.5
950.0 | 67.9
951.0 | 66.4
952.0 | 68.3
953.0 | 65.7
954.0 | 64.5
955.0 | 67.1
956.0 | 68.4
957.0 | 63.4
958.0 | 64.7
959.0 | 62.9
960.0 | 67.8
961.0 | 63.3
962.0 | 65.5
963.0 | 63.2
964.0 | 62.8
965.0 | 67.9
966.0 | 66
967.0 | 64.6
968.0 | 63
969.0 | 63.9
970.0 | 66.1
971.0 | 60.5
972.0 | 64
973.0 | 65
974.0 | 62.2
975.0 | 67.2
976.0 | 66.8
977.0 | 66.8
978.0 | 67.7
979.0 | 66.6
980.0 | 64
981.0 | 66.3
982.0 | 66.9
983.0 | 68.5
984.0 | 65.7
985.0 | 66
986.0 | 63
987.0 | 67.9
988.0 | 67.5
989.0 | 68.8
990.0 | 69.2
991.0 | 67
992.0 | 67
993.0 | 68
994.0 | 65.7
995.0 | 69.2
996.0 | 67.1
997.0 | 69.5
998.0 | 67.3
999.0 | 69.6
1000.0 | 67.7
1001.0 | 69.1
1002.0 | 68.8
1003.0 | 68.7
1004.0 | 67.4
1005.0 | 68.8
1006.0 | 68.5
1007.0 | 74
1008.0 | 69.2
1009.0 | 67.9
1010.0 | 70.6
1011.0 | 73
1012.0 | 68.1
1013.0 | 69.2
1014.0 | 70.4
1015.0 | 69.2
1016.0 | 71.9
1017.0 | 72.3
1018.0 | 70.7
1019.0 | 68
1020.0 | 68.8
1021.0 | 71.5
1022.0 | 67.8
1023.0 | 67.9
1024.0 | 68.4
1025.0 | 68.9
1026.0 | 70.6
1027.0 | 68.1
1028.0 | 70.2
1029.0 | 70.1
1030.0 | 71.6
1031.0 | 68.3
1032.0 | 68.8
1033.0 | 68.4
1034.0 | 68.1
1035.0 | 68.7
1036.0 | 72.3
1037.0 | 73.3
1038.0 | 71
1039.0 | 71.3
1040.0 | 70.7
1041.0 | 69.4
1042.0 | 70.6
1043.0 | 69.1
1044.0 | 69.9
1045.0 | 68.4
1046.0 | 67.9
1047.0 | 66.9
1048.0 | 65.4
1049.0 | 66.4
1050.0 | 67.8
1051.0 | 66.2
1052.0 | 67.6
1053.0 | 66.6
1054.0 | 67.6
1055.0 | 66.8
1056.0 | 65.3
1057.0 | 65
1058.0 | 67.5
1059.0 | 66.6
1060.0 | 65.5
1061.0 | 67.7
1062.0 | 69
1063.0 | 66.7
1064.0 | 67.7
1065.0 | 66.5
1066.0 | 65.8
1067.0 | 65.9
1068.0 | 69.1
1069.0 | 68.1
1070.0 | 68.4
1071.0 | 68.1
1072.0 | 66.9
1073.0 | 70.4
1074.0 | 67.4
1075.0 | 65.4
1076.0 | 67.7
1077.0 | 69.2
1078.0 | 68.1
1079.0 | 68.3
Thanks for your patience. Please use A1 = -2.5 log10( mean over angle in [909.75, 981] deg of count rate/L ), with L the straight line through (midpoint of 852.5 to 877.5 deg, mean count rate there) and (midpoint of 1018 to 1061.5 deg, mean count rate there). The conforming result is 0.09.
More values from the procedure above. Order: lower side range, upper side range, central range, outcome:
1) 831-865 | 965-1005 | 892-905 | 0.03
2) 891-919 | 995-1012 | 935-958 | 0.03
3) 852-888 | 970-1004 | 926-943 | 0.33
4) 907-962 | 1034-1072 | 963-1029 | -0.07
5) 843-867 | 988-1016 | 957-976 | 0.05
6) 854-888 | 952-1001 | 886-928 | 0.05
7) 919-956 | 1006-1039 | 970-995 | -0.05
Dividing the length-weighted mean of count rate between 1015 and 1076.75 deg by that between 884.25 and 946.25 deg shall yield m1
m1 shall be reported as 1.18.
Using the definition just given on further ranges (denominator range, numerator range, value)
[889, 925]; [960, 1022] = 1.09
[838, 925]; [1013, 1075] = 1.10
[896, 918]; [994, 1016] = 1.09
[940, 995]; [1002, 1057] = 1.05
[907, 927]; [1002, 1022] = 1.16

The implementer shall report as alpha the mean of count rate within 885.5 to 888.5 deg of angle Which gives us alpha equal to 62.6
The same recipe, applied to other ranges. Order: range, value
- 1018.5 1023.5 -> 68.8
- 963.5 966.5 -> 65.6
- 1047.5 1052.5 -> 66.7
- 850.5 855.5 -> 61.9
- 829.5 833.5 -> 60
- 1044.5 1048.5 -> 67.2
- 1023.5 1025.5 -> 68.7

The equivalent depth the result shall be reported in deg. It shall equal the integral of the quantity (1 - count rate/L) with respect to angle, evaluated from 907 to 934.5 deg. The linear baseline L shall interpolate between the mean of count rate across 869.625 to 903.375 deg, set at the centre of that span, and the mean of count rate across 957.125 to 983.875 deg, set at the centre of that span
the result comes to 4.03 deg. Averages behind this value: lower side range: 61.7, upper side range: 65.1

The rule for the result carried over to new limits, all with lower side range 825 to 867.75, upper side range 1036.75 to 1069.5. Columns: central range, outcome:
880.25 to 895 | 0.34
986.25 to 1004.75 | -0.53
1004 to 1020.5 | -0.83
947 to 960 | -0.20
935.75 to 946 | 0.38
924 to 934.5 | 4.09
